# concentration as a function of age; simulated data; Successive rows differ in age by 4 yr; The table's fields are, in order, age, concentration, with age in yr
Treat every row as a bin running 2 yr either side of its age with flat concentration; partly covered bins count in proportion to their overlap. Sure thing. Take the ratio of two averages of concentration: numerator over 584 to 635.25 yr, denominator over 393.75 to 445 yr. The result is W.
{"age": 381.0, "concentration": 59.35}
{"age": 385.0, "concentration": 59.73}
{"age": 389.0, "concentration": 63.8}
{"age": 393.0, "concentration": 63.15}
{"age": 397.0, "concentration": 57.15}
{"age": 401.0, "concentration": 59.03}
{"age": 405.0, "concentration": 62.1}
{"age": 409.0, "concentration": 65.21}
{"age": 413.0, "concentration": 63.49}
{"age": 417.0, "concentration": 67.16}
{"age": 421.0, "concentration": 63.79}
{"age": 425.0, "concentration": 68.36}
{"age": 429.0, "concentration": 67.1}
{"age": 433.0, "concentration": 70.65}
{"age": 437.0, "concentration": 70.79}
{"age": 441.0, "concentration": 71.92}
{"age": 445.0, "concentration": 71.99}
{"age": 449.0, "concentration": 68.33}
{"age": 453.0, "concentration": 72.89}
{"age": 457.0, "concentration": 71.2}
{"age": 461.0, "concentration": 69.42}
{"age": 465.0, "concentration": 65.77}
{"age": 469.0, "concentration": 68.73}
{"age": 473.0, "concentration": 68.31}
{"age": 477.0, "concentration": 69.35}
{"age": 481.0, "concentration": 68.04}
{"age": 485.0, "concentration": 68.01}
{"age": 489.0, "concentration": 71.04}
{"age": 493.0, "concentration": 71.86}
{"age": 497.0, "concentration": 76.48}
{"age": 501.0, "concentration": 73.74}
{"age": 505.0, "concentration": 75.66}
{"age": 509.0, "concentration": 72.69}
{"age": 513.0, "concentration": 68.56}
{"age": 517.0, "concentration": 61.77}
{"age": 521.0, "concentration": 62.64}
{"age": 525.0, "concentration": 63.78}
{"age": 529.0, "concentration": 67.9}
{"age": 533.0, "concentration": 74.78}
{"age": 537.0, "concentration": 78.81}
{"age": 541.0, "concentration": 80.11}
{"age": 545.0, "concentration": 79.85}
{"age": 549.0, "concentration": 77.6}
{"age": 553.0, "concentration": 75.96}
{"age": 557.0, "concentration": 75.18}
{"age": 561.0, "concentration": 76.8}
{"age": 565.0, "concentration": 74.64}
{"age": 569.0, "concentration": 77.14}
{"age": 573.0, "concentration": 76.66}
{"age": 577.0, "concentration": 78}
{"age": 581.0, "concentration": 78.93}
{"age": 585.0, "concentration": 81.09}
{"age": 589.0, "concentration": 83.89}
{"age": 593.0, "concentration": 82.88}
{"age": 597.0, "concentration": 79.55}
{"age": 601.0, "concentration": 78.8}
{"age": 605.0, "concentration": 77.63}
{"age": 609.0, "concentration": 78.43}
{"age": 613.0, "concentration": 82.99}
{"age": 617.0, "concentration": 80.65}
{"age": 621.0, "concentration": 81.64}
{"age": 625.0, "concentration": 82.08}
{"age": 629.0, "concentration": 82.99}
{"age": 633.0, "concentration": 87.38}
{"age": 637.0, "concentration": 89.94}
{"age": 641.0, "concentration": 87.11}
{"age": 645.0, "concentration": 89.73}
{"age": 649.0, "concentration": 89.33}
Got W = 1.2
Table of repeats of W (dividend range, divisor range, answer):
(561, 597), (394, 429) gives 1.24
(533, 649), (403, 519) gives 1.17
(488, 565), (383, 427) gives 1.16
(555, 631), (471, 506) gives 1.12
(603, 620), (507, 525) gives 1.21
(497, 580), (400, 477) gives 1.09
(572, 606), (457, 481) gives 1.17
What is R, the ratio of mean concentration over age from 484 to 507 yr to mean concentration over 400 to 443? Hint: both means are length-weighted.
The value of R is 1.1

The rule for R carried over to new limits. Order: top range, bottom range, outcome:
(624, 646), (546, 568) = 1.14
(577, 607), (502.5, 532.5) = 1.18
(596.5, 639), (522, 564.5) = 1.10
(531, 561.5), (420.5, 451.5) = 1.11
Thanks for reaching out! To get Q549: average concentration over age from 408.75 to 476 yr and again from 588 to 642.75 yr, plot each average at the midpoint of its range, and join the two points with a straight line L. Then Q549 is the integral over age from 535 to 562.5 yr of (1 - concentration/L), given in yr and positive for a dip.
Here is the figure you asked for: -0.2 yr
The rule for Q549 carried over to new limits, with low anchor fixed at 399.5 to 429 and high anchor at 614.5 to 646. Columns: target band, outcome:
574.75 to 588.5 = 0.1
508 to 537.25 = 2.6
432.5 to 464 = -1.4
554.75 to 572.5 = 0.6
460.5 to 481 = 0.5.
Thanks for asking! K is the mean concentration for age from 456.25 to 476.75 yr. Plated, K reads 68.6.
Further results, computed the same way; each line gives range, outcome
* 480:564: 72.5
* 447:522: 69.8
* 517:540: 69.4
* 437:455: 71.2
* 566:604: 79.5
